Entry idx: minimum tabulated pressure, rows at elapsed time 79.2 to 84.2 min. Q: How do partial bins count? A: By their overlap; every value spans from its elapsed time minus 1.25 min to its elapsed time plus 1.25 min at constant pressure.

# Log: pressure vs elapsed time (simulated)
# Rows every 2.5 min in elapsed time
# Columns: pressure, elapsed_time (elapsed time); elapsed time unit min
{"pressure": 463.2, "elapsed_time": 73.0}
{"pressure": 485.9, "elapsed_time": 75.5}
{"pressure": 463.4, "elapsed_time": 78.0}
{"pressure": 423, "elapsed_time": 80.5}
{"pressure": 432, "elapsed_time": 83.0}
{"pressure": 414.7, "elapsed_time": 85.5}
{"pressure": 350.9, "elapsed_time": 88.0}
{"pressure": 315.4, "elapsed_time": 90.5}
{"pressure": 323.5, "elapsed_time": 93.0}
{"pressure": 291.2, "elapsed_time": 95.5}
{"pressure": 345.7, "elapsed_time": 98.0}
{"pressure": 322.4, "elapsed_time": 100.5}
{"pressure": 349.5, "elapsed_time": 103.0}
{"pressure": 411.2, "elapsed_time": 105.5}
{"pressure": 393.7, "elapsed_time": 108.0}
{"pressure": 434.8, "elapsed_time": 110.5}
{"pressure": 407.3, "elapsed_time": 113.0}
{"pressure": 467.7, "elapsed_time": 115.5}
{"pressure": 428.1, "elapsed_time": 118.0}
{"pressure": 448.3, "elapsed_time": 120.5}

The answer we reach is 423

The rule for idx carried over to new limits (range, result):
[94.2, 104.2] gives 291.2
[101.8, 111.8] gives 349.5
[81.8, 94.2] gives 315.4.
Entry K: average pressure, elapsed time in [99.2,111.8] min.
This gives 382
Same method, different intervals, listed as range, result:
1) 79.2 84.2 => 428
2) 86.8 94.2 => 330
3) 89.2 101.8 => 320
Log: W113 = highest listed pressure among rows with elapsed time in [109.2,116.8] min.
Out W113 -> 467.7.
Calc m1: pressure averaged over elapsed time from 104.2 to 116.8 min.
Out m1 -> 423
